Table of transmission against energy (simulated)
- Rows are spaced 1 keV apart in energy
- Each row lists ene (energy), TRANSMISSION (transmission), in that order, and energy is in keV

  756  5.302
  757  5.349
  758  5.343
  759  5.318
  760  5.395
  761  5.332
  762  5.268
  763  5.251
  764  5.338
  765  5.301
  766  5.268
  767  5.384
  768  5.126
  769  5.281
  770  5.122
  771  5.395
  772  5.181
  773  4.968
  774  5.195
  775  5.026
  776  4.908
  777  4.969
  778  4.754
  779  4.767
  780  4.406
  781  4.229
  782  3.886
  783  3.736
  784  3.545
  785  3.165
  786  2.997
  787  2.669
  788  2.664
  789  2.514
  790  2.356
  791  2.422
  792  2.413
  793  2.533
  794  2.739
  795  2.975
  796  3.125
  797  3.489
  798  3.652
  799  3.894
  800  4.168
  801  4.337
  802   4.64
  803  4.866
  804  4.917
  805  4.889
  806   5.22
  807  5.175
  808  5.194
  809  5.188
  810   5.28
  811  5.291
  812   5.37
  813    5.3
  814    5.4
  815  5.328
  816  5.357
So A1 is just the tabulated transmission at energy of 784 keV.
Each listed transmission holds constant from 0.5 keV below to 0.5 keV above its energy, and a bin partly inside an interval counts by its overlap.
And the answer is 3.545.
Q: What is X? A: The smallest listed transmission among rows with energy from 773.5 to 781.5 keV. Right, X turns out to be 4.229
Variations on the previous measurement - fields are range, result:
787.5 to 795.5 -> 2.356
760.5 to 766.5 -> 5.251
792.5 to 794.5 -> 2.533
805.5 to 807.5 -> 5.175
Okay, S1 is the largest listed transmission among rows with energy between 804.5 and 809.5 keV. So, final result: 5.22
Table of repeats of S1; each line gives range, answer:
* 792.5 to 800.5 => 4.168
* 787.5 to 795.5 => 2.975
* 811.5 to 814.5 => 5.4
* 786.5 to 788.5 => 2.669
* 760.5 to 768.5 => 5.384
